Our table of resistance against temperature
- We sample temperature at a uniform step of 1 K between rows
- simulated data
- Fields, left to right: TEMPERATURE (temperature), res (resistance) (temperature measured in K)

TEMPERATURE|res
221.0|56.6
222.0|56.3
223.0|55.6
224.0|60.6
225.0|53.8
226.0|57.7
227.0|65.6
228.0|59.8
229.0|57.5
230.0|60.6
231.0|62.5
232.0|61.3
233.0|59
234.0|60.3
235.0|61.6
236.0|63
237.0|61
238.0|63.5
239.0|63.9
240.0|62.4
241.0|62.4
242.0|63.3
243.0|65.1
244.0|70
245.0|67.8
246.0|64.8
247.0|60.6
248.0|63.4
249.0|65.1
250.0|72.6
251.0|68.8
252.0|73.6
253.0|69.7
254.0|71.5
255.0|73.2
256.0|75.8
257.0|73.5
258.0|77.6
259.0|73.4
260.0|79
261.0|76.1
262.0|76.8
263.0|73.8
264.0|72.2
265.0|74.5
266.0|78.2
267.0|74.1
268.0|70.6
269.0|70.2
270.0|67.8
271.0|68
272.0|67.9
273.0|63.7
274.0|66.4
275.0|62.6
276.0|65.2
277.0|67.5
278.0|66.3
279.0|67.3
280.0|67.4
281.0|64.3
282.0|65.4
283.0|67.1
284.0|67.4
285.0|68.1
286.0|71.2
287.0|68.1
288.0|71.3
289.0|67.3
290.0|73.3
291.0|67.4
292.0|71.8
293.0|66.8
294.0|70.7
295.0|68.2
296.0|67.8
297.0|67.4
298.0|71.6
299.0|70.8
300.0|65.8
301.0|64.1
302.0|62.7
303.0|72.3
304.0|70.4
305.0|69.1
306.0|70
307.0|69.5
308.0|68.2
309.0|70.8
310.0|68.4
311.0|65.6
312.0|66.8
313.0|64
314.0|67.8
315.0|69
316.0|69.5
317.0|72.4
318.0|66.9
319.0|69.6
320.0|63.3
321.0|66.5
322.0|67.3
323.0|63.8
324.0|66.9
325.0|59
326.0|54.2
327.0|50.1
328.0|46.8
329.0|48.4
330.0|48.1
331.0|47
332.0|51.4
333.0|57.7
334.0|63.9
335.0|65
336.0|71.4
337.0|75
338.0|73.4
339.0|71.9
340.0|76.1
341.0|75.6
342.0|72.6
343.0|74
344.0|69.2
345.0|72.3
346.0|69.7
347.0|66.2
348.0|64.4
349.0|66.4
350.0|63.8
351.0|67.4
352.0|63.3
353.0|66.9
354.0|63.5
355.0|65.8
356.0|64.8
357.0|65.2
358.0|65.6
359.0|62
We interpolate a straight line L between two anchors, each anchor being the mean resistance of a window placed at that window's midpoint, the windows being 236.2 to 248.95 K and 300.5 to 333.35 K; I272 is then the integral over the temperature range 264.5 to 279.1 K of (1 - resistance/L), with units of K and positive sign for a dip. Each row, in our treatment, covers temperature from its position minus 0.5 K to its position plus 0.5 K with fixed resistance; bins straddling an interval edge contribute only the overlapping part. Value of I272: -1.14 K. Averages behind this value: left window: 64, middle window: 68.7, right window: 63.3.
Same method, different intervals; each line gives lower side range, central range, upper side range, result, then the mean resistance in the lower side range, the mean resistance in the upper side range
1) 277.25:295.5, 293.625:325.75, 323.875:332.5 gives -4.7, 68.3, 51.8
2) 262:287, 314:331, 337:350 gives 2.2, 68.8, 70.9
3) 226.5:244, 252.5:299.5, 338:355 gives -4.0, 62.2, 69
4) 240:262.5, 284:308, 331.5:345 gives 0.2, 70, 69.1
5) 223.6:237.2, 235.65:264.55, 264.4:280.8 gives -2.2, 60.3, 68.5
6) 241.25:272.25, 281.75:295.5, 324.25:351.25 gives -0.2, 70.9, 63.7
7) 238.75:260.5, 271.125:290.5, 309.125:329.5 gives -0.2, 69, 63.5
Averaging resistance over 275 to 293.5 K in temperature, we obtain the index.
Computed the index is 67.8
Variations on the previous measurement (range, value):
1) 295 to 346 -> 65.9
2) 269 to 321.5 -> 67.9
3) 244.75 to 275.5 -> 70.8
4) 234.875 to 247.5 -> 63.9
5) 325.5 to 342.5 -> 61.7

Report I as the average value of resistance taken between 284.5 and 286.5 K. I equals 69.7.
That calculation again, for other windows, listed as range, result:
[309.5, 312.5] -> 66.9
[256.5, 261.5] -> 75.9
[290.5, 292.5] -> 69.6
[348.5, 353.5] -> 65.6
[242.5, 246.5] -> 66.9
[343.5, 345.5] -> 70.8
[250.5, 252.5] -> 71.2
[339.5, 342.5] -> 74.8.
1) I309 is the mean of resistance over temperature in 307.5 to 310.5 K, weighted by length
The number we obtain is 69.1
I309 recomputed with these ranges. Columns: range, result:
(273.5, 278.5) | 65.6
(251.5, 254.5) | 71.6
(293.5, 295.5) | 69.5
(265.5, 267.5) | 76.2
